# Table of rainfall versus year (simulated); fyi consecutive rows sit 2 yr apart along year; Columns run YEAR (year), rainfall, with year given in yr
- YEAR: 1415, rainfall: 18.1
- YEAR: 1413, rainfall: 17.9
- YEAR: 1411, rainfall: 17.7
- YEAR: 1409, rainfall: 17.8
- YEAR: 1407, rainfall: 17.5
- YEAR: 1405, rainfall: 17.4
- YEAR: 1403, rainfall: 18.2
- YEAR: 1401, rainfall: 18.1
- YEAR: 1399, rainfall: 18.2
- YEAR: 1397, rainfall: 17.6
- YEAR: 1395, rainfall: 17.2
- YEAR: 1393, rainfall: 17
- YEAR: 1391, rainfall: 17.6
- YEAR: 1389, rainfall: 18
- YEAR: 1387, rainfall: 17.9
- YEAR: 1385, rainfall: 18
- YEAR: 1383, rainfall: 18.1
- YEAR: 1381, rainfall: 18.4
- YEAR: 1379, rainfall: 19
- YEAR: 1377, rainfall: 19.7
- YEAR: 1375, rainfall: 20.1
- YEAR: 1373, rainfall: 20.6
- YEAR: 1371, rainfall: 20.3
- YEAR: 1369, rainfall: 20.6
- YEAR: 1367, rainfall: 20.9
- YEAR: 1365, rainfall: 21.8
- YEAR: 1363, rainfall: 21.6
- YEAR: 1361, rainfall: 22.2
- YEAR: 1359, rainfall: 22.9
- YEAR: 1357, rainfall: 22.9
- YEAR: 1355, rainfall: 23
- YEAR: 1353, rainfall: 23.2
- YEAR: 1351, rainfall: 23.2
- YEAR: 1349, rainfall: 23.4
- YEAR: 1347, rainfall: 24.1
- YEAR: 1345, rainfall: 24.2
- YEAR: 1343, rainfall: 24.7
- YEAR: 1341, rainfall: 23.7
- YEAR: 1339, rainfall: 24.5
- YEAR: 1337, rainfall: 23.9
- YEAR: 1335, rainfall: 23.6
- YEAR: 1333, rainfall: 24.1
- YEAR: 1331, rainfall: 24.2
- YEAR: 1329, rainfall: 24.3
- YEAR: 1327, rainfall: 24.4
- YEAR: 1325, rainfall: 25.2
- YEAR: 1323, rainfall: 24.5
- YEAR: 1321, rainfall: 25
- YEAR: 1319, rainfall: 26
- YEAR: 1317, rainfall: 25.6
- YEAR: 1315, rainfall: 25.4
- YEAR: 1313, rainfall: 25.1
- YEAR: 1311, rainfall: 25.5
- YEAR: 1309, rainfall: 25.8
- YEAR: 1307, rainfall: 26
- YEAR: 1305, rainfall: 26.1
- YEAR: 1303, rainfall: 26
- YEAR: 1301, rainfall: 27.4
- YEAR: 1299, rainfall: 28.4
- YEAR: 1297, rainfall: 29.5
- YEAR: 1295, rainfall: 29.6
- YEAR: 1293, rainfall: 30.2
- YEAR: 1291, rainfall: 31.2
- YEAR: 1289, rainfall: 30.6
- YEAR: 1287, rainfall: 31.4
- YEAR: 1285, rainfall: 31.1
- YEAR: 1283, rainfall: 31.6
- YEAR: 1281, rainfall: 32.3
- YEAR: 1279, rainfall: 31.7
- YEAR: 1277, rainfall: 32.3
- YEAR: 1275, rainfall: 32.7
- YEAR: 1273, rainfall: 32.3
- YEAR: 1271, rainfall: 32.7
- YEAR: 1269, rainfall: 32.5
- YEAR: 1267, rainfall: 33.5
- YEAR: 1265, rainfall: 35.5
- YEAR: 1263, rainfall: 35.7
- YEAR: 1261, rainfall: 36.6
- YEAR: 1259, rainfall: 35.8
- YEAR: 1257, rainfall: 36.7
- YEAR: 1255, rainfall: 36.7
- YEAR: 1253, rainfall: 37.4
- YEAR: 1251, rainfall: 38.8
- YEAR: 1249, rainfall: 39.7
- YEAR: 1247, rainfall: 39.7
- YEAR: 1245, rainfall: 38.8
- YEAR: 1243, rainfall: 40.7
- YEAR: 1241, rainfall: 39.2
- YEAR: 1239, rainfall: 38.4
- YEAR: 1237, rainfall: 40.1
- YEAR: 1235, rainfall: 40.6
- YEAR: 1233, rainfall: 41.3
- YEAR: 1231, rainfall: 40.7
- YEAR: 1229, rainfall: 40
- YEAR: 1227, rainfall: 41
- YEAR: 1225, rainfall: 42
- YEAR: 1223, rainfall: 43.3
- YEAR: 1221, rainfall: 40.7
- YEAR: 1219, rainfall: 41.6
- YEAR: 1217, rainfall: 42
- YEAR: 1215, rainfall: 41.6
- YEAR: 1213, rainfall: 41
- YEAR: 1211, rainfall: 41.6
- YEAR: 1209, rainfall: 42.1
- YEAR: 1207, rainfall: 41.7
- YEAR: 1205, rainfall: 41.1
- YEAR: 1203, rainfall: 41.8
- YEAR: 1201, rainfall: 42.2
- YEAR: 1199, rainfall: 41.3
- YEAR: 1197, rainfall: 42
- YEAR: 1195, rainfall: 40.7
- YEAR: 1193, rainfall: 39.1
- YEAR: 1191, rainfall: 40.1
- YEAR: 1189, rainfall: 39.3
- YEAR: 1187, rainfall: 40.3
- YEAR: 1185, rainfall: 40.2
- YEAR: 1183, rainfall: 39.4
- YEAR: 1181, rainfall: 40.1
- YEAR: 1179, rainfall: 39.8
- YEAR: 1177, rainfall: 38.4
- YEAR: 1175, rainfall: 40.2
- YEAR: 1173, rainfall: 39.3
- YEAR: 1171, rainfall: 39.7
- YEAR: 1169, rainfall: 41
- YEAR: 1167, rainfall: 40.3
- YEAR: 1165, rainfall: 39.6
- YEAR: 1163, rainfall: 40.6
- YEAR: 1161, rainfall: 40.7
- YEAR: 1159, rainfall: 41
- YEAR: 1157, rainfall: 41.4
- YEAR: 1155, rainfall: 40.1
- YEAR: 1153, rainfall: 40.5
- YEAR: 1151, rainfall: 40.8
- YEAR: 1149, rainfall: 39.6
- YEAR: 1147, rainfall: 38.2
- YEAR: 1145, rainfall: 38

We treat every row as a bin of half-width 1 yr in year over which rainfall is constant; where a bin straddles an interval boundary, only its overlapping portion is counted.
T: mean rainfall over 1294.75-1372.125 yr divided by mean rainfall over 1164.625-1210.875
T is 0.60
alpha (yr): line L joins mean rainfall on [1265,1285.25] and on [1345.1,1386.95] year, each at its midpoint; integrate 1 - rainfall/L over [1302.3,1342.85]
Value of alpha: 2.5 yr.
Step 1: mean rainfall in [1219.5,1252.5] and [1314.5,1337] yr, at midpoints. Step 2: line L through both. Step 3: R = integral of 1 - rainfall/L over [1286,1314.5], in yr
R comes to 1.1 yr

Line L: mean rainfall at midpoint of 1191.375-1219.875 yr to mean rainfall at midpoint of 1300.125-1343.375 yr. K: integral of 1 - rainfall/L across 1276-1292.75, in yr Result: -0.65 yr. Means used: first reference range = 41.4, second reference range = 25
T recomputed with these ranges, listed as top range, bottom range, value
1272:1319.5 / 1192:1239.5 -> 0.70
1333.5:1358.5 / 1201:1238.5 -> 0.57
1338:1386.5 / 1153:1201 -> 0.54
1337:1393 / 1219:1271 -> 0.55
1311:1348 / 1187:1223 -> 0.60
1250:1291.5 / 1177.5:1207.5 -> 0.83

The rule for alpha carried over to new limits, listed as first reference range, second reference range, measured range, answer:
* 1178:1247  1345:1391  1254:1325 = 1.9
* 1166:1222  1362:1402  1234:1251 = -2.2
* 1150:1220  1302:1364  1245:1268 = -3.0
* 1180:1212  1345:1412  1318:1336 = 0.8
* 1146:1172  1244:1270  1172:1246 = -4.2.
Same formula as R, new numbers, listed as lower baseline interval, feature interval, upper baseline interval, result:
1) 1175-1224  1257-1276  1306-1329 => -1.33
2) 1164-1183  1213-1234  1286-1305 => -3.52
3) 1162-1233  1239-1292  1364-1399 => -3.56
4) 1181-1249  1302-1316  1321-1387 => 1.28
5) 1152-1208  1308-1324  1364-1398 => 0.34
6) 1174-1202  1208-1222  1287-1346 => -1.60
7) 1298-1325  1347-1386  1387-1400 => -1.43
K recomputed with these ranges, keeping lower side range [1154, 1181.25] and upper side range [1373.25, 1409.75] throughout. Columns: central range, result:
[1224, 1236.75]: -2.59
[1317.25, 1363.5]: -1.52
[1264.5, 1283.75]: -1.92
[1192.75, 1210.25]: -2.19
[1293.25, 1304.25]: -0.40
